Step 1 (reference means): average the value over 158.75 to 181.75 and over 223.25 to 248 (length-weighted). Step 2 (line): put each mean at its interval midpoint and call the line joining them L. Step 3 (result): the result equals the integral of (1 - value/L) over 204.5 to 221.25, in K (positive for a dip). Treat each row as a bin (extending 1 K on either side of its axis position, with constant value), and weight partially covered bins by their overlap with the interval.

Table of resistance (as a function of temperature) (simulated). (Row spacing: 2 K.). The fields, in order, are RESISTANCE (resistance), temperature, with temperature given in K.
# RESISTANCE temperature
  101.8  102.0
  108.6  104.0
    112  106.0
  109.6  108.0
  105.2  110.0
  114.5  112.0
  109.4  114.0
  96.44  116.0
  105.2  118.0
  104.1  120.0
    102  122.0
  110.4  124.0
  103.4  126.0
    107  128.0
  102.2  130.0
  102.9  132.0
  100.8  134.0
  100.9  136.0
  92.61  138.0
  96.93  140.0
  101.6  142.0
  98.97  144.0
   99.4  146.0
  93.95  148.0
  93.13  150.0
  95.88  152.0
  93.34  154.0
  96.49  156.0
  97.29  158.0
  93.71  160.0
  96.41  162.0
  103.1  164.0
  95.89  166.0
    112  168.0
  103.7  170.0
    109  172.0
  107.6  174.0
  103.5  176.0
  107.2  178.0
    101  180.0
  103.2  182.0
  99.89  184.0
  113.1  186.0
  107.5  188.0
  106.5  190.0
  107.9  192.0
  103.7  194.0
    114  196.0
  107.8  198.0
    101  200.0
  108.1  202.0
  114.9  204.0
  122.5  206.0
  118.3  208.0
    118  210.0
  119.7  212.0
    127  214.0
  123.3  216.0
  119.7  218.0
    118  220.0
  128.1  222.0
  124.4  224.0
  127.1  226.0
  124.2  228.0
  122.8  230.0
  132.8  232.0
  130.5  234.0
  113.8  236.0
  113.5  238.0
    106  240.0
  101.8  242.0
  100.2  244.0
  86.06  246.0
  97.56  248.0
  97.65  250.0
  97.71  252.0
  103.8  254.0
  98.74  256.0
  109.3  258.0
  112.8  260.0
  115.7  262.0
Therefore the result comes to -1.56 K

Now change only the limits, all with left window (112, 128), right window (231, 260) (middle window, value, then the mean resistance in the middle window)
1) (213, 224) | -1.76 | 123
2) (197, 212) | -1.02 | 113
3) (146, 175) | 1.72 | 99.4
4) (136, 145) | 0.64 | 97.9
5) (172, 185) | 0.21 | 104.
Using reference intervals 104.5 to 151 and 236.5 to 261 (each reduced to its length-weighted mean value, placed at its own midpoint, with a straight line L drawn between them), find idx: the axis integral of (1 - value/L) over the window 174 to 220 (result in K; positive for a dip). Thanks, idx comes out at -4.0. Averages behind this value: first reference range 103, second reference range 102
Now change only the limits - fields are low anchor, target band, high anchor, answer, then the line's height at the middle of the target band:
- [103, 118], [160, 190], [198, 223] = 2.64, 114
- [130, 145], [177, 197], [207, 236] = 1.27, 114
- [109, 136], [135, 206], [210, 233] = 7.17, 114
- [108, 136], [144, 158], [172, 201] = 1.29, 105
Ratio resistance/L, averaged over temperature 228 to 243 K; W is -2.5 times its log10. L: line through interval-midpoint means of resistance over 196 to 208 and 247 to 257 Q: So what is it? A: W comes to -0.14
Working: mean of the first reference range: 112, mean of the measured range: 118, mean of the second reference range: 99.1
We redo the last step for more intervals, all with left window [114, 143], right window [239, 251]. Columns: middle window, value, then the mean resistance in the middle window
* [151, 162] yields 0.06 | 95.4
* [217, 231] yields -0.24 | 123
